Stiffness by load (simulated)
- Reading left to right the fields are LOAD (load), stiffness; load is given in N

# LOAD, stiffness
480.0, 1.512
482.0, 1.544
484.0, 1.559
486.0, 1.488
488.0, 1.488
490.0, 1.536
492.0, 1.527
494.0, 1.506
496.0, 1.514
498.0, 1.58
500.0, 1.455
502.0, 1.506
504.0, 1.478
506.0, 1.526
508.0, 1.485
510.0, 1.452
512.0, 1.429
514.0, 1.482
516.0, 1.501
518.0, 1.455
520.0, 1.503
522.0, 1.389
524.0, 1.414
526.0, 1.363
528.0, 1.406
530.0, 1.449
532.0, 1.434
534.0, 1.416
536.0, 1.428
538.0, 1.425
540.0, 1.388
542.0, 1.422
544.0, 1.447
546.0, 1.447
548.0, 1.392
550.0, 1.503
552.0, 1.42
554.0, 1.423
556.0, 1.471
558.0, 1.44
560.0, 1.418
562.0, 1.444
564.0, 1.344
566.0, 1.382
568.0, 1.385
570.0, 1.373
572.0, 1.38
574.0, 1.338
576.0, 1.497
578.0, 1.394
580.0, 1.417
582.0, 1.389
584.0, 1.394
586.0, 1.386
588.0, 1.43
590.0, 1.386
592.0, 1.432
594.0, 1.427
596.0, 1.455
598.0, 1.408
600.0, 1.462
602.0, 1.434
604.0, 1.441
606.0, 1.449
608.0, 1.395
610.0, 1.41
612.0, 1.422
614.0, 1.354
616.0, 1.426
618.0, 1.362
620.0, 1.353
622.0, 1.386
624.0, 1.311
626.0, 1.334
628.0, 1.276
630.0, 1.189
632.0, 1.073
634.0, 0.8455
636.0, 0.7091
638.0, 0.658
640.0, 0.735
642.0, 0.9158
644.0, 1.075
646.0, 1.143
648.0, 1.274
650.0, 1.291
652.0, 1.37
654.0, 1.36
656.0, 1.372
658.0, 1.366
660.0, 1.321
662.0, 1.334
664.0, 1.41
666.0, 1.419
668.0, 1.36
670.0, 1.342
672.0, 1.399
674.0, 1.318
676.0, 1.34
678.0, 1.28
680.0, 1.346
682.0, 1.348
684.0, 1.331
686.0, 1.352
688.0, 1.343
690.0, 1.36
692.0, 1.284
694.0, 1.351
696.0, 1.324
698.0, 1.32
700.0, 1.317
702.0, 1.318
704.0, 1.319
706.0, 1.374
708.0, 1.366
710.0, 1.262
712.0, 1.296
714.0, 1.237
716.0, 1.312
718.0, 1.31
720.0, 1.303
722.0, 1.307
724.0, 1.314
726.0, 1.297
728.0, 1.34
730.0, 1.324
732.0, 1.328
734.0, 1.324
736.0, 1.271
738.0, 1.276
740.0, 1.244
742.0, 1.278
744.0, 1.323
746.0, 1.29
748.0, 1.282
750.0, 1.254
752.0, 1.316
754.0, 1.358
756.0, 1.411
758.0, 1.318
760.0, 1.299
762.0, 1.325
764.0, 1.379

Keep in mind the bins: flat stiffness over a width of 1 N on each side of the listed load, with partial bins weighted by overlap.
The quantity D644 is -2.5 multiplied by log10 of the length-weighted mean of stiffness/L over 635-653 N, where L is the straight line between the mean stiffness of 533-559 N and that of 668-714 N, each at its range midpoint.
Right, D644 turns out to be 0.315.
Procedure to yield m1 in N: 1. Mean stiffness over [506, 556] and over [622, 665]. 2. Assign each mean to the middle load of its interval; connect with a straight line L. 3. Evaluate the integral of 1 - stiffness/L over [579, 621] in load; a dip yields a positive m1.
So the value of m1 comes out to -4.6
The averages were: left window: 1.44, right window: 1.17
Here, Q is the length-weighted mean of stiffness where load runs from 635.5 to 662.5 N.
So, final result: 1.14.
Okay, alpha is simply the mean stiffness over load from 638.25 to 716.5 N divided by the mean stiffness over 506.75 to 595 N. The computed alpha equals 0.91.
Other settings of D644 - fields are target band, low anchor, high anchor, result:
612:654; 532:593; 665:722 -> 0.17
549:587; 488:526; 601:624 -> 0.02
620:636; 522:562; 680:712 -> 0.16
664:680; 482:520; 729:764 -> 0.01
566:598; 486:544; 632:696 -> -0.03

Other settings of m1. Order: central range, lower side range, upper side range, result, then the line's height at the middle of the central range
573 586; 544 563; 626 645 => -1.16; 1.29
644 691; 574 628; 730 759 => 0.86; 1.36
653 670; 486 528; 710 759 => -0.08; 1.36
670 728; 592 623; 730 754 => 0.39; 1.33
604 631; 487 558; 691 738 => 0.47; 1.39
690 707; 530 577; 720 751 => -0.08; 1.32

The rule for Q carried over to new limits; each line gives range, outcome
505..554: 1.44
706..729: 1.31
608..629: 1.36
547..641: 1.34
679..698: 1.34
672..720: 1.32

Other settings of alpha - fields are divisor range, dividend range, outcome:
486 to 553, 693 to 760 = 0.90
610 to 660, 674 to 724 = 1.10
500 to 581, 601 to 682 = 0.88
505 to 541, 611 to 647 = 0.79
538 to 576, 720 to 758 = 0.92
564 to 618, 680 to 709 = 0.95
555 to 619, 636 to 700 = 0.90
